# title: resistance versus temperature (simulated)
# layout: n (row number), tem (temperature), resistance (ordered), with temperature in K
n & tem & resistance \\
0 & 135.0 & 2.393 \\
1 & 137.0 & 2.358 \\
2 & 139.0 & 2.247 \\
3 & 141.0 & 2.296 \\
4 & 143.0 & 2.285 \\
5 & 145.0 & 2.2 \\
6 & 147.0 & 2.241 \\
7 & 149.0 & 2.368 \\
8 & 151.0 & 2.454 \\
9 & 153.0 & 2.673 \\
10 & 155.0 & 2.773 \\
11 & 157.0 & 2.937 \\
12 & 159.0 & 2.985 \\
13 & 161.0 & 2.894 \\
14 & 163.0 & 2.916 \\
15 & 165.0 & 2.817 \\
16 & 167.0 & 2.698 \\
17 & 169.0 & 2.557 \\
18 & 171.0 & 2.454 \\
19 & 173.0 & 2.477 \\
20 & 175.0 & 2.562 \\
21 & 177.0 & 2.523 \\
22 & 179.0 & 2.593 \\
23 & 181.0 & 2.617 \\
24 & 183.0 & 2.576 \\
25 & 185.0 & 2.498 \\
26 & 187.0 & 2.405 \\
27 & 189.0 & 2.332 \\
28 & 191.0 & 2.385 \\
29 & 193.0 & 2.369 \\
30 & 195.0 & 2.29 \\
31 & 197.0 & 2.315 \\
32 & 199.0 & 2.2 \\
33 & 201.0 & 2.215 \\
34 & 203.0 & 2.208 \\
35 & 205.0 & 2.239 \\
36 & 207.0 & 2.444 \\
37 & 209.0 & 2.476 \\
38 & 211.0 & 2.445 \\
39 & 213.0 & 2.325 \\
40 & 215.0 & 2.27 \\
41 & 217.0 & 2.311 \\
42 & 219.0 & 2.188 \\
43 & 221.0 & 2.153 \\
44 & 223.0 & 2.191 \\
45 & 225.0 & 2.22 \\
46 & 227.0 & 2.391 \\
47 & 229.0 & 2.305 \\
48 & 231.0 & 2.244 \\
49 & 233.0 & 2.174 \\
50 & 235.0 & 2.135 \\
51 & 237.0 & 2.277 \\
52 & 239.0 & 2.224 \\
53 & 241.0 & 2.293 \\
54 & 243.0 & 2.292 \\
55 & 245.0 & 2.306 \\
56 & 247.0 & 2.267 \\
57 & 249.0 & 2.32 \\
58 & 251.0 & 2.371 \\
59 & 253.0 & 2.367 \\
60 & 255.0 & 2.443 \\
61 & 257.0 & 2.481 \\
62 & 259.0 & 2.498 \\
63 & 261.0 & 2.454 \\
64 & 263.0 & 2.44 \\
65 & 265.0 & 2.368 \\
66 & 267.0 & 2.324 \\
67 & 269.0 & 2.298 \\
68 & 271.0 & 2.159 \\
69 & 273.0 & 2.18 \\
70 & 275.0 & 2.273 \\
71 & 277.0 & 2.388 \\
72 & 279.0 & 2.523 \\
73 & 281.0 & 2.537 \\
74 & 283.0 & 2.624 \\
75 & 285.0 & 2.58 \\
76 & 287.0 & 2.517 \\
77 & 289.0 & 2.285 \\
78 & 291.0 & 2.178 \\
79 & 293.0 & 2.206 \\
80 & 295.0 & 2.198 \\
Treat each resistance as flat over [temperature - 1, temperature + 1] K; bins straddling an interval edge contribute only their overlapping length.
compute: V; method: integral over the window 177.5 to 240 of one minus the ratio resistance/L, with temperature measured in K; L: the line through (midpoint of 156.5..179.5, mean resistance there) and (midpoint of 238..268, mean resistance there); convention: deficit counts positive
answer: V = 5.3 K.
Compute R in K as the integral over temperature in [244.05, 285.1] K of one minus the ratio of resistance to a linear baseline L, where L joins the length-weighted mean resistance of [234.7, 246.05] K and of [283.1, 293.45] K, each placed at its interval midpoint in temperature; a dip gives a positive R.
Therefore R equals -1.10 K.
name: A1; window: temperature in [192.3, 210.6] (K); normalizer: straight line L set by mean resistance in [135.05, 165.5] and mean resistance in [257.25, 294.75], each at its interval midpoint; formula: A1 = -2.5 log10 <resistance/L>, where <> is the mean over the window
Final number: 0.08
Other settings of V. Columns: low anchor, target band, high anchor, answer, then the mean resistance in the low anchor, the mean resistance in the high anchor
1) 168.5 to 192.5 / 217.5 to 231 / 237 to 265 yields 0.9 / 2.49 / 2.36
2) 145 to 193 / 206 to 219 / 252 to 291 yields 0.7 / 2.58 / 2.4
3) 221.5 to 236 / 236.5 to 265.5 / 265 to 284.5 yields -0.8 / 2.23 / 2.37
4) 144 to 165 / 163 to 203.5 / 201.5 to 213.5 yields 0.4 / 2.65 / 2.35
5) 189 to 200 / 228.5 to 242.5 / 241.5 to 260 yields 0.7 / 2.31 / 2.37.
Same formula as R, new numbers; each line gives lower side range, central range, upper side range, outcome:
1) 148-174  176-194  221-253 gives 0.57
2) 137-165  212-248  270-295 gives 2.78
